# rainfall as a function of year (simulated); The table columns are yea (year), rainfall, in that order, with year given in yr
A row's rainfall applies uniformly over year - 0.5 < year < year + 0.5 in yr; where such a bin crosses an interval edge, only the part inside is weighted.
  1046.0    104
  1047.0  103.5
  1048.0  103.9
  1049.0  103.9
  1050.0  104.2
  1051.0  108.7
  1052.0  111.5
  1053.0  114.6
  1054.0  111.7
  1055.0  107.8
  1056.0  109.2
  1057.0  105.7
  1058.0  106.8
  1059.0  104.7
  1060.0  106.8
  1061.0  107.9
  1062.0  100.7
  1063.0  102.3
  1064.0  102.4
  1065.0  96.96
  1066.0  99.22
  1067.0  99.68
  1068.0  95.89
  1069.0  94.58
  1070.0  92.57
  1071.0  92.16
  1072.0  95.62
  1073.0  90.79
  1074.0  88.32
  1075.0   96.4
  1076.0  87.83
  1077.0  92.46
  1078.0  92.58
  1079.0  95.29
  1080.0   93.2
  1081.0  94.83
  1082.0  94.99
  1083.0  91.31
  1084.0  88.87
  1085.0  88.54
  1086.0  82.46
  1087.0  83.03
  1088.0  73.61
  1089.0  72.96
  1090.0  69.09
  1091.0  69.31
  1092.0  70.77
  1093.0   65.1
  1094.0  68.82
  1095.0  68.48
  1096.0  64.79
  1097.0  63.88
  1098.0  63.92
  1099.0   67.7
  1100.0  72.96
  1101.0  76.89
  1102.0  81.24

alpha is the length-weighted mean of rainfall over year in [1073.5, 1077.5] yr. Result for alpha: 91.3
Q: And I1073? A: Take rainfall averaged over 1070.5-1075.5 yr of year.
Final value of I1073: 92.7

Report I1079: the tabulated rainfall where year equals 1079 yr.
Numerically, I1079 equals 95.29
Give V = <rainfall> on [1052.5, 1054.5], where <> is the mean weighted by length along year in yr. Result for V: 113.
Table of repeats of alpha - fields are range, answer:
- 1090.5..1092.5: 70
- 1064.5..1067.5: 98.6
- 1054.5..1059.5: 107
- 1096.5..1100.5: 67.1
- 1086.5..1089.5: 76.5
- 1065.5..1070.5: 96.4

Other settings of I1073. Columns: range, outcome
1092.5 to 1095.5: 67.5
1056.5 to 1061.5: 106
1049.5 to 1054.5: 110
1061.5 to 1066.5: 100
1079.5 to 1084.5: 92.6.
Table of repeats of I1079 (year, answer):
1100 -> 72.96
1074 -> 88.32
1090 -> 69.09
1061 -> 107.9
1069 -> 94.58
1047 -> 103.5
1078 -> 92.58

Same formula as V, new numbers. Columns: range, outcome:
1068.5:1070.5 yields 93.6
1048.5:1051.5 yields 106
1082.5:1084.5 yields 90.1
